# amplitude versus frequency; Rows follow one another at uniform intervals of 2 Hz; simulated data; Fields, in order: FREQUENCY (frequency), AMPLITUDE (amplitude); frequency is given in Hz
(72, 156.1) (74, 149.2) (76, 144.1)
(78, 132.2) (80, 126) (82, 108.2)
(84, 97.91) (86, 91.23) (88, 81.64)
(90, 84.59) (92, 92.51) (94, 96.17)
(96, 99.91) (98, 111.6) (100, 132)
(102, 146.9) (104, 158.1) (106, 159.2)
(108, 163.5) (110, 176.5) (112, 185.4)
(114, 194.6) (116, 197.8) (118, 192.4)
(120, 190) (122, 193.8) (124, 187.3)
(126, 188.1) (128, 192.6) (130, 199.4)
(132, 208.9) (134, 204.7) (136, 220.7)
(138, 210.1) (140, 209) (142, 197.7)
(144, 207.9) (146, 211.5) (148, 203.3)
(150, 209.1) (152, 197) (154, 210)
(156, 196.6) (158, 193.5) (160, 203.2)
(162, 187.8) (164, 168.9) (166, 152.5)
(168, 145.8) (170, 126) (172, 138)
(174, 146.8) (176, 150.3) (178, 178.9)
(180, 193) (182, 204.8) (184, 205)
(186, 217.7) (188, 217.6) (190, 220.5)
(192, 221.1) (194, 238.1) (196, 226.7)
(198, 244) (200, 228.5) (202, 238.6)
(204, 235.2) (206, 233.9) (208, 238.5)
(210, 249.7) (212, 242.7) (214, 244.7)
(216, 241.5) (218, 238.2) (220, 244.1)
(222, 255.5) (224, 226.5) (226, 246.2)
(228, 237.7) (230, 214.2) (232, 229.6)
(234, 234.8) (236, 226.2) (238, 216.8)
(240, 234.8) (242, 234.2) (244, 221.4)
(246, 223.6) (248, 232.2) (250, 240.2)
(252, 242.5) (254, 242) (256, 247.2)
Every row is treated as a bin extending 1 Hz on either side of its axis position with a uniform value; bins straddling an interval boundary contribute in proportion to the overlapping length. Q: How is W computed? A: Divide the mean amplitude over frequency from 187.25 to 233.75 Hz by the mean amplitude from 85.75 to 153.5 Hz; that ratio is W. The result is 1.4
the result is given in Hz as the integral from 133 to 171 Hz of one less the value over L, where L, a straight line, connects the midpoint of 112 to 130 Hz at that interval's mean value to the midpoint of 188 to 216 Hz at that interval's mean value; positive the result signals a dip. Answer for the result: 2.8 Hz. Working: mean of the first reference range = 192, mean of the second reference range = 235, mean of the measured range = 192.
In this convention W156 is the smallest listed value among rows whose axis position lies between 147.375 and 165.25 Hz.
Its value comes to 168.9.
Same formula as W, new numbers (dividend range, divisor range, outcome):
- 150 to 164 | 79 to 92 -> 2.01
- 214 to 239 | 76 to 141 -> 1.49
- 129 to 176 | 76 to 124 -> 1.34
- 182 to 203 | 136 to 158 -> 1.09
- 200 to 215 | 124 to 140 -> 1.18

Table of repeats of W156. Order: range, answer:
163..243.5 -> 126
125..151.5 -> 188.1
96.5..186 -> 111.6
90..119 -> 84.59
